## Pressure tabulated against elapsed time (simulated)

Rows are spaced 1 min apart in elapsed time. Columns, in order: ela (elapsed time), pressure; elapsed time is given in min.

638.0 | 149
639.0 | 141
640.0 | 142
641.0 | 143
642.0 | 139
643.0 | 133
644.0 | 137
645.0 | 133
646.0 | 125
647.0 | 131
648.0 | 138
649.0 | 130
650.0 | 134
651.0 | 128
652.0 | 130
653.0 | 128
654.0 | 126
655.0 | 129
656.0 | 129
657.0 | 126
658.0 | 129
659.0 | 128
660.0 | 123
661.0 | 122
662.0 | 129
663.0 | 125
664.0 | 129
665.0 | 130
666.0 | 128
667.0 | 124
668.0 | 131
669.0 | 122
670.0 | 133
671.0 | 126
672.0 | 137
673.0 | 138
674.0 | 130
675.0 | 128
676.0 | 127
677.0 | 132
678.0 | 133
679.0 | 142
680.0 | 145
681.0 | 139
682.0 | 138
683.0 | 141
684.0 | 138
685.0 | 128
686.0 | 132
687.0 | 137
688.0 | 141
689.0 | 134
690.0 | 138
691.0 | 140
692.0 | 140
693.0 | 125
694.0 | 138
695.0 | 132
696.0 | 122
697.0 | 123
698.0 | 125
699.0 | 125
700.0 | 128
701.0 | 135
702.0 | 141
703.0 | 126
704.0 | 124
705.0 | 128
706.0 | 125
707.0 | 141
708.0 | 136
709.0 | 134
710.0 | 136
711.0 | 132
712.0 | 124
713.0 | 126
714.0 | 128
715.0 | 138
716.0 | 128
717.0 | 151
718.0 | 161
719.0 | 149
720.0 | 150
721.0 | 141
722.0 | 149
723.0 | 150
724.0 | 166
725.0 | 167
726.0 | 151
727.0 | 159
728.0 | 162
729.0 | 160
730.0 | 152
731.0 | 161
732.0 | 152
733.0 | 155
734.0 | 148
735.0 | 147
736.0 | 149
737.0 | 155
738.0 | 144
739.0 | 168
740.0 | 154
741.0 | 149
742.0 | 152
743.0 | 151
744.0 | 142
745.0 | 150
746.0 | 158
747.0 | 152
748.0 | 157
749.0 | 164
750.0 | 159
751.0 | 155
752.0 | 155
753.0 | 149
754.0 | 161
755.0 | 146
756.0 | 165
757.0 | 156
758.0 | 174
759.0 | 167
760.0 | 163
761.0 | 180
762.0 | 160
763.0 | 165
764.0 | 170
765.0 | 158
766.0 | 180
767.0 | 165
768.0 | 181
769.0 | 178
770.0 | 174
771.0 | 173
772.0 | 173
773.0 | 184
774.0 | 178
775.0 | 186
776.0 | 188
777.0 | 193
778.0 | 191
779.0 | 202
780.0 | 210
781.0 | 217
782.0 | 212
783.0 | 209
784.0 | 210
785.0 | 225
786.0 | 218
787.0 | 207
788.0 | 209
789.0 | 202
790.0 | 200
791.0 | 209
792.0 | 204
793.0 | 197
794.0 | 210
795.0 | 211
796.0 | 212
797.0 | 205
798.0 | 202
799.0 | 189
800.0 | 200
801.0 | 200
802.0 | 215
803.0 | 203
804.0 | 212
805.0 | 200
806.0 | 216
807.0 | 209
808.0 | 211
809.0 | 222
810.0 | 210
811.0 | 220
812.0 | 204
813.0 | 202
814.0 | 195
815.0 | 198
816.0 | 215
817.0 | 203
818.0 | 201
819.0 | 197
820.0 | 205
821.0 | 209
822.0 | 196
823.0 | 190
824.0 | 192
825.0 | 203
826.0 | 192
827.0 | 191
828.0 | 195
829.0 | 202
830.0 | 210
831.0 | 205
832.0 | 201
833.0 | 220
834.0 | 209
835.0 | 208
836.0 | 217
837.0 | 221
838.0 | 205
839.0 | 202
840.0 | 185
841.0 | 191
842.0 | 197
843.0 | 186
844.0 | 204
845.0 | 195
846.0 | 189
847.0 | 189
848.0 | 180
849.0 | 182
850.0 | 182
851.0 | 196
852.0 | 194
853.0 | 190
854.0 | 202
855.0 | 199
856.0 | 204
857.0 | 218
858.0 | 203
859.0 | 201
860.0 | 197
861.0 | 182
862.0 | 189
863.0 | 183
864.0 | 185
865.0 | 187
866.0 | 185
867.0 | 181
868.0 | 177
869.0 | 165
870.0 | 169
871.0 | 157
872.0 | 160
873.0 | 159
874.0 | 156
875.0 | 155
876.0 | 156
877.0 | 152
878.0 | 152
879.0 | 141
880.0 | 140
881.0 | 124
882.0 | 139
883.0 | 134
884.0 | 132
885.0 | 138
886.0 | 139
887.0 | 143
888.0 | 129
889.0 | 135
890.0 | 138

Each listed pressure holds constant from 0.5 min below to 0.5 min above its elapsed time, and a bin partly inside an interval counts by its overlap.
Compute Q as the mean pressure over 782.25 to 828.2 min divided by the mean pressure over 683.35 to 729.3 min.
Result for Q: 1.48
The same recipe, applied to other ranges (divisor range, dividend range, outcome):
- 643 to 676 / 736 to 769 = 1.23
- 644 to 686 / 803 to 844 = 1.56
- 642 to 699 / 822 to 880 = 1.43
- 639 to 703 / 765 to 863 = 1.51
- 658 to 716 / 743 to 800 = 1.39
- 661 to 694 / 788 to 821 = 1.55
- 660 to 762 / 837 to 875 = 1.31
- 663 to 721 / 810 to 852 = 1.50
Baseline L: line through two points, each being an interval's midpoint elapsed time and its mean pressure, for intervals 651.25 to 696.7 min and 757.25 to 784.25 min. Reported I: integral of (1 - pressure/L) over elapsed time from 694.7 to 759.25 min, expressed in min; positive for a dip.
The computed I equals 5.3 min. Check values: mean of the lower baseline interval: 132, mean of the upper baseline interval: 182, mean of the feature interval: 146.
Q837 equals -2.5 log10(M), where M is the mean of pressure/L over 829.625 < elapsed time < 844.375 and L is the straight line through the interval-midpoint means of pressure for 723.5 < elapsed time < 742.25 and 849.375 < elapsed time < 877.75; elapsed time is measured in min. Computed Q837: -0.160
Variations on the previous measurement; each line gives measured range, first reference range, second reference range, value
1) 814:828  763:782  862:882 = -0.150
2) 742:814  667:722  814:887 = -0.158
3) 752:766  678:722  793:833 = 0.053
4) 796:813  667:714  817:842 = -0.098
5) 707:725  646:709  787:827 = 0.083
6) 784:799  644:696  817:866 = -0.164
